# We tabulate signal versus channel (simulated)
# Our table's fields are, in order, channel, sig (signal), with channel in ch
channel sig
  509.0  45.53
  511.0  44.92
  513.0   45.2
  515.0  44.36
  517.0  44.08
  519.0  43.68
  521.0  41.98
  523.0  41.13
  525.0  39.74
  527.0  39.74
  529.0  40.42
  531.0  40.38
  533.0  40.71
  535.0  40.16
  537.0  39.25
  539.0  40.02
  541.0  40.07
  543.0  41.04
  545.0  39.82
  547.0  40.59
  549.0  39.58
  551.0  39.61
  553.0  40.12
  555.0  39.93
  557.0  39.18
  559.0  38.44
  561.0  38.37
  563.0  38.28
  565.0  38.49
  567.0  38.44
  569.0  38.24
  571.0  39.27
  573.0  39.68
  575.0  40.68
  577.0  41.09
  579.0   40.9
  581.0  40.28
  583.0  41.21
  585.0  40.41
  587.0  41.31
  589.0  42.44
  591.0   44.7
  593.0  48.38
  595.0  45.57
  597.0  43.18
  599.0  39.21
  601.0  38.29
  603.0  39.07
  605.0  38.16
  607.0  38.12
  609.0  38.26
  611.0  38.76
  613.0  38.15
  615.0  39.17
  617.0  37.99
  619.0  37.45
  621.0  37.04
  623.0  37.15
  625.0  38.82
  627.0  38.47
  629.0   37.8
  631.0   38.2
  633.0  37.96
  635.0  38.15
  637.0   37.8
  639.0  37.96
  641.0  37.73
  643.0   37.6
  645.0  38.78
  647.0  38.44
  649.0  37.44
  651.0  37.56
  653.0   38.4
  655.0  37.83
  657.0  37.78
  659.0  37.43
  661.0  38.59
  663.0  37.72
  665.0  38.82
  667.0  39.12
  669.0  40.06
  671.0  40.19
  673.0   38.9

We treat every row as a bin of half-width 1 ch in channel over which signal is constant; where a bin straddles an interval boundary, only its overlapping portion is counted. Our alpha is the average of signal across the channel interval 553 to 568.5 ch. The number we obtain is 38.8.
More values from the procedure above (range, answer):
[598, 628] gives 38.3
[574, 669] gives 39.3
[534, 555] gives 40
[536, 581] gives 39.6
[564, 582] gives 39.7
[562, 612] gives 40.5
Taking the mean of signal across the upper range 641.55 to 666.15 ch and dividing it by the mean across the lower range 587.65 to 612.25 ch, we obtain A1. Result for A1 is 0.92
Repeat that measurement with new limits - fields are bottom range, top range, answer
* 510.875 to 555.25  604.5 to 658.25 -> 0.93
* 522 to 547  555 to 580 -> 0.98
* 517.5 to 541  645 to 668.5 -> 0.94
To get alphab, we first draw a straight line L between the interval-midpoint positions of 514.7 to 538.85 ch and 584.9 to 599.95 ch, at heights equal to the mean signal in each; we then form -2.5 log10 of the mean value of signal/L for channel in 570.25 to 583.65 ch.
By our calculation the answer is 0.06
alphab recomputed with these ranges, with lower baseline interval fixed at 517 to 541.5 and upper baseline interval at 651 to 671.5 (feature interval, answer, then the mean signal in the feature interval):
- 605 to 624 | 0.04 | 38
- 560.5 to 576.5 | 0.03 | 39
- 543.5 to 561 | 0.02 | 39.6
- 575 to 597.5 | -0.07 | 42.6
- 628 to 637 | 0.03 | 38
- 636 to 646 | 0.02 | 38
